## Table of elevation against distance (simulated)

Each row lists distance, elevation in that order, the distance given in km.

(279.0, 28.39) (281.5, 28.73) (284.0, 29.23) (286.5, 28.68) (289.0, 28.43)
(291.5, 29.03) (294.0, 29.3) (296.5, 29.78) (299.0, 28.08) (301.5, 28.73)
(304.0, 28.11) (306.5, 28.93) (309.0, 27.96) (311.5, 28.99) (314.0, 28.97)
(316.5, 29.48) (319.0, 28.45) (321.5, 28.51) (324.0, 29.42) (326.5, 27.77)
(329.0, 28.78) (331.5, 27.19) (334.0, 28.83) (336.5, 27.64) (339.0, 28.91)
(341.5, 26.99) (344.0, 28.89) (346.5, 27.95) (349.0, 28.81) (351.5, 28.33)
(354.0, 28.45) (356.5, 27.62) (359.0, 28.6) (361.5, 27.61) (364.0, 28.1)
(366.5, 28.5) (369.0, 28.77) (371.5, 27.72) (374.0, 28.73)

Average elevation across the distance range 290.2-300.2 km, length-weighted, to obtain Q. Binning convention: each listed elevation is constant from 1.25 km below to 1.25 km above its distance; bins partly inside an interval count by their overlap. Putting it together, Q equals 29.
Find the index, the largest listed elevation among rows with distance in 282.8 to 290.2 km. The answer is 29.23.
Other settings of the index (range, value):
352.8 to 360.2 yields 28.6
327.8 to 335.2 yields 28.83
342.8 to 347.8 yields 28.89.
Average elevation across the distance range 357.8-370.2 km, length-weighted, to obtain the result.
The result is 28.3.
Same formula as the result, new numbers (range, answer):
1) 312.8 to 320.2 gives 29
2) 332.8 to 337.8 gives 28.2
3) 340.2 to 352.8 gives 28.2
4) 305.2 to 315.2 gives 28.7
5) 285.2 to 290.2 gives 28.6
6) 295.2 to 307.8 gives 28.7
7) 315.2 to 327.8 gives 28.7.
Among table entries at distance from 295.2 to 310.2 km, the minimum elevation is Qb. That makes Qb 27.96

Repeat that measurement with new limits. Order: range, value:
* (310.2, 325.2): 28.45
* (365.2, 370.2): 28.5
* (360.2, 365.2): 27.61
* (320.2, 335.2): 27.19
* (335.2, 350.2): 26.99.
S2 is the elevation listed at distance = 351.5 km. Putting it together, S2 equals 28.33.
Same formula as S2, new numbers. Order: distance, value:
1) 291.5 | 29.03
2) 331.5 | 27.19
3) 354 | 28.45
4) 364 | 28.1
